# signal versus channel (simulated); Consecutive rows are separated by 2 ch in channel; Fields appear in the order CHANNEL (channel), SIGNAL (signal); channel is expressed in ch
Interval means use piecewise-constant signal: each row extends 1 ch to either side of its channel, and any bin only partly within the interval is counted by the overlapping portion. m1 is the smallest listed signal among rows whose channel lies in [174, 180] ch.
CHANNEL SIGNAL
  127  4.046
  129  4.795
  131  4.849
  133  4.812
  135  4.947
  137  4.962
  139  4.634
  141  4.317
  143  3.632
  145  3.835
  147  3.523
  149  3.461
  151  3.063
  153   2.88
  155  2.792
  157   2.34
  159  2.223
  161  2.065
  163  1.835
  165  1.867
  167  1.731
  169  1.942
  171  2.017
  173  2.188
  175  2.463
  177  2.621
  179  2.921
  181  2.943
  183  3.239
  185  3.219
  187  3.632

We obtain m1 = 2.463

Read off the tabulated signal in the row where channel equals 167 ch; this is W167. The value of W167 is 1.731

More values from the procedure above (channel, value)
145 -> 3.835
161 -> 2.065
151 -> 3.063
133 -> 4.812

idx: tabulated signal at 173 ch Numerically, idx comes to 2.188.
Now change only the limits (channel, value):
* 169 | 1.942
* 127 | 4.046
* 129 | 4.795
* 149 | 3.461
